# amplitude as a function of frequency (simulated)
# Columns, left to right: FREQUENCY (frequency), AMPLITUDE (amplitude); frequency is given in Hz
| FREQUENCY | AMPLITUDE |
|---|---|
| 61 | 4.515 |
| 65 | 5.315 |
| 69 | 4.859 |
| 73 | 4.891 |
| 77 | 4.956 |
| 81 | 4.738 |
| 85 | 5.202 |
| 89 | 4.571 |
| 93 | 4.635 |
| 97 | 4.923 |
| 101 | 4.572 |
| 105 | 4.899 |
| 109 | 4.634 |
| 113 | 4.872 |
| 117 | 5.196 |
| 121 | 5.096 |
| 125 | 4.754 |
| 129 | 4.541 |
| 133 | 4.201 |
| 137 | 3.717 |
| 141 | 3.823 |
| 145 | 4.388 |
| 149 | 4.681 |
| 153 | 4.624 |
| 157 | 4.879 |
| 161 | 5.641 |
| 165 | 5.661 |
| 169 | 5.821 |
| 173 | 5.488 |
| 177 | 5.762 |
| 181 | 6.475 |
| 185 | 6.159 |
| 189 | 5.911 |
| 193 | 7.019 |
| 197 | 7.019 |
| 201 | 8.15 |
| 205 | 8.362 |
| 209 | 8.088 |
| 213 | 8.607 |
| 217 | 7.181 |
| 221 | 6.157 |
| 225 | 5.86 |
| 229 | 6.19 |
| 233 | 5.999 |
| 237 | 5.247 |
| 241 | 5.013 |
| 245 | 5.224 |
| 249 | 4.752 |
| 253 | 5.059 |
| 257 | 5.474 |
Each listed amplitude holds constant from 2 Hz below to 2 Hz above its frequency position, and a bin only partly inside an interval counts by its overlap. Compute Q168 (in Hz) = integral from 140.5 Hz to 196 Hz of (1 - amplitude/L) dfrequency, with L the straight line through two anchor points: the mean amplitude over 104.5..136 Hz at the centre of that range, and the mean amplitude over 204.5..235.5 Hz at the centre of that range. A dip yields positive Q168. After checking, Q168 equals 3.0 Hz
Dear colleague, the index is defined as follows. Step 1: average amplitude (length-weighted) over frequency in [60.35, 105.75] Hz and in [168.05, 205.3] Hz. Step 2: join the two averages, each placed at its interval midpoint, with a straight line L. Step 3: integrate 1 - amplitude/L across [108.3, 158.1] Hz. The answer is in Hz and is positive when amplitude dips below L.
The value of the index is 9.6 Hz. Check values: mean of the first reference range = 4.85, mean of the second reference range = 6.56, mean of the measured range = 4.56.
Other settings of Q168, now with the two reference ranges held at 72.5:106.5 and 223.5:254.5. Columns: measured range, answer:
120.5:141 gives 2.58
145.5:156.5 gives 0.90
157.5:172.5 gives -1.41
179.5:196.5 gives -4.01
